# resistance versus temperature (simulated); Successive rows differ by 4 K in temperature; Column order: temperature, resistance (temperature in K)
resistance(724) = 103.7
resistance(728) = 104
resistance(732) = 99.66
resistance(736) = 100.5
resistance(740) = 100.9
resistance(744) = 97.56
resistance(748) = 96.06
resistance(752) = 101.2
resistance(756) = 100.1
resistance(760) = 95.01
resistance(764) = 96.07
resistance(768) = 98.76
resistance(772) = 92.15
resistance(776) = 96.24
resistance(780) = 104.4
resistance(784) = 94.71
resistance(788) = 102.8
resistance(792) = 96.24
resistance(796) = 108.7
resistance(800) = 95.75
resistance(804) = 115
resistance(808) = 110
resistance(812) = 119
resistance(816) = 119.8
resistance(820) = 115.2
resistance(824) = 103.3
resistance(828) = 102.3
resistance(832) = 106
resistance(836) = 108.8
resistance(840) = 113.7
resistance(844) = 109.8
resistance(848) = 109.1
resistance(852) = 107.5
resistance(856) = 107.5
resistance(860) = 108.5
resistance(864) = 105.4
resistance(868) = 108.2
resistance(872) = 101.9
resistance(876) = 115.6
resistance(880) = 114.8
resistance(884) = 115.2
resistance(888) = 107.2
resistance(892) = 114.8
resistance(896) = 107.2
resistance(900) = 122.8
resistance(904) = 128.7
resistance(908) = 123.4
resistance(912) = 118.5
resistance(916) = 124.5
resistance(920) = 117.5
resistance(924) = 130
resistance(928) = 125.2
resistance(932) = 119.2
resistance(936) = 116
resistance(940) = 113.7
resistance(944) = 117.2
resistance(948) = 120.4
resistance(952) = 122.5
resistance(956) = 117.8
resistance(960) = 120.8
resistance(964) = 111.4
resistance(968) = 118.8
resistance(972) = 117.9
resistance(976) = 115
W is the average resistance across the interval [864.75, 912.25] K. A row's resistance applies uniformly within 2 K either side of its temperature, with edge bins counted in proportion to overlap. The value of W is 114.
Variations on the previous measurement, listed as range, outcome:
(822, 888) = 109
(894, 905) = 119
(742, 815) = 101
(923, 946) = 120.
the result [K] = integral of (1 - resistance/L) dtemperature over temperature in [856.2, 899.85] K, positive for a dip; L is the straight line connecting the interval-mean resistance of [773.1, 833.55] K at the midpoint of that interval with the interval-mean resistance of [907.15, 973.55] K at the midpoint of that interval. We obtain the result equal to 1.2 K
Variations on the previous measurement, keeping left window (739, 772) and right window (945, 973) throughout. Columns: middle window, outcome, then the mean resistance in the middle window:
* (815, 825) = -0.8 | 113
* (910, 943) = -1.5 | 120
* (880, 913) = -1.4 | 117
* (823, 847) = -0.4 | 108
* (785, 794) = 0.2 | 99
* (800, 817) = -1.7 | 113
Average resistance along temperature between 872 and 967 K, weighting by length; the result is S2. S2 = 118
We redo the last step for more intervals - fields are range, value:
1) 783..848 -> 108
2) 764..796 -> 98.5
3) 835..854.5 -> 110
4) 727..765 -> 99.1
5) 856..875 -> 107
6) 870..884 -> 111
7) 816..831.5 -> 109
